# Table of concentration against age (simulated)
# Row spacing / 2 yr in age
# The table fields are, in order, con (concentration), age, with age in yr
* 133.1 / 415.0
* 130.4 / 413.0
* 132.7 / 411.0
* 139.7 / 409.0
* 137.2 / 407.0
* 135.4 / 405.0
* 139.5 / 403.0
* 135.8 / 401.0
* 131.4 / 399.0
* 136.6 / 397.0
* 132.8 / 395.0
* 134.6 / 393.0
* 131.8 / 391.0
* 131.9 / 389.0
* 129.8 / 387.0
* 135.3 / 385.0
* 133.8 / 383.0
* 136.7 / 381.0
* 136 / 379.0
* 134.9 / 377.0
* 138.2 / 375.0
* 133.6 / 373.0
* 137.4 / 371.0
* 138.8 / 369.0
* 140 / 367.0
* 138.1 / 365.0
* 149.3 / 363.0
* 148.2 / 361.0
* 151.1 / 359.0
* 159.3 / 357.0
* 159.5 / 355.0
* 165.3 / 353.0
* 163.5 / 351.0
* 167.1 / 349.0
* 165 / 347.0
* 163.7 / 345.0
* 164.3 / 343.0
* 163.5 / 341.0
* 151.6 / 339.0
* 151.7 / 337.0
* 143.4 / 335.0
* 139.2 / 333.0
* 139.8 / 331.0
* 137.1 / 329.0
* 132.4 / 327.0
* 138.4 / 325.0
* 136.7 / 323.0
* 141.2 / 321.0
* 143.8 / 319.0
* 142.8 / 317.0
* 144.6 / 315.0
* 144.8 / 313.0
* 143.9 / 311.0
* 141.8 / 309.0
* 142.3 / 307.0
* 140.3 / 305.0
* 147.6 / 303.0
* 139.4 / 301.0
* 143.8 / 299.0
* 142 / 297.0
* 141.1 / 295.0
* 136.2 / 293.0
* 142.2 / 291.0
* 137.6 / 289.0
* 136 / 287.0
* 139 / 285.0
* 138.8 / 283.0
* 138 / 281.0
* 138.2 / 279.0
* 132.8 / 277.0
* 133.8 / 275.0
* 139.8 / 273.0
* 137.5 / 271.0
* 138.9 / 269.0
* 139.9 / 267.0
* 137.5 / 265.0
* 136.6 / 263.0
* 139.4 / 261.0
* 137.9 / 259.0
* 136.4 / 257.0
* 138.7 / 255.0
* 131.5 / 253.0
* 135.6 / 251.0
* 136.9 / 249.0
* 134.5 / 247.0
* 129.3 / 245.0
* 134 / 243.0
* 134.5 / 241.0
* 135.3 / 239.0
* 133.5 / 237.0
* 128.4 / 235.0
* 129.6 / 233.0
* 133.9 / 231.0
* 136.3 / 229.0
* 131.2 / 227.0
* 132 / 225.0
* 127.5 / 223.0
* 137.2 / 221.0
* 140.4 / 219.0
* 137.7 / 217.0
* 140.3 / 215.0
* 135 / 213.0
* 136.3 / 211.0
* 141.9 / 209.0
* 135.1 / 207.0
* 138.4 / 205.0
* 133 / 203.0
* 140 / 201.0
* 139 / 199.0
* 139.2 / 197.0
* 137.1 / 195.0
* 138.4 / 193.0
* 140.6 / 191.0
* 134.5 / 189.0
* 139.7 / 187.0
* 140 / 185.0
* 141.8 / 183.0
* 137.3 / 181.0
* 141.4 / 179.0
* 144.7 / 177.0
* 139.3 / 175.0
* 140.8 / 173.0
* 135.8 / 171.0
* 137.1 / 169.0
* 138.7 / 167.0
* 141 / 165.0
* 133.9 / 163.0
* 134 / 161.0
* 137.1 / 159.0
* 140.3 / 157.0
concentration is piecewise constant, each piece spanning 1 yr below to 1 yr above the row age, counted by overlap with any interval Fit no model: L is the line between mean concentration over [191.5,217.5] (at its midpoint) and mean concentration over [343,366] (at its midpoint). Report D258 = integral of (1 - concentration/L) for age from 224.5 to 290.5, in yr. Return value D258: 4.2 yr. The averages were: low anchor 138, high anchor 158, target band 136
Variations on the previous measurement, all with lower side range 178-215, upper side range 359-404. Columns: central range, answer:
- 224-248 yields 0.9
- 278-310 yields -0.6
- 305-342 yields -1.6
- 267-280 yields 0.1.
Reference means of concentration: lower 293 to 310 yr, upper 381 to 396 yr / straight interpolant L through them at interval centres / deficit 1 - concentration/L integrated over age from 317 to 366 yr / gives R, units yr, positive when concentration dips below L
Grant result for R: -4.5 yr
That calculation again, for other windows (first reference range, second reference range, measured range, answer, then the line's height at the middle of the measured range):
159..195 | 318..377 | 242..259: 0.9 yr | 143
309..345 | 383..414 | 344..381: -2.4 yr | 140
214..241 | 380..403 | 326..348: -2.7 yr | 134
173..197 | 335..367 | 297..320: 1.4 yr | 152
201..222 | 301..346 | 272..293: 0.7 yr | 142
